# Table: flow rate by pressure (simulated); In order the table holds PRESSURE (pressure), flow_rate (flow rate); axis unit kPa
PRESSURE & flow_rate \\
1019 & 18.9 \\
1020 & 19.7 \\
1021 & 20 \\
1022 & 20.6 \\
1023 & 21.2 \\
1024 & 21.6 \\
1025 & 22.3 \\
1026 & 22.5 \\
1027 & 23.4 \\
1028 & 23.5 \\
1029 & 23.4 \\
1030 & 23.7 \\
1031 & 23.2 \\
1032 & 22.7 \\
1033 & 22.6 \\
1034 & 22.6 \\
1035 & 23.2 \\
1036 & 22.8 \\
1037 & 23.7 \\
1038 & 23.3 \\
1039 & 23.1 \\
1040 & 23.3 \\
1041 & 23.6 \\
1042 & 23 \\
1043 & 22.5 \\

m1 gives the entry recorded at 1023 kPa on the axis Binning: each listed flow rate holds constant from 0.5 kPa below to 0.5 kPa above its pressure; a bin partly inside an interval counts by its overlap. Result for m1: 21.2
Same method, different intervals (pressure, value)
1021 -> 20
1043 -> 22.5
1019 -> 18.9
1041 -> 23.6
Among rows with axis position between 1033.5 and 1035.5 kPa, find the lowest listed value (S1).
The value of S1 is 22.6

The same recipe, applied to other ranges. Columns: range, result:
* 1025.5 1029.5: 22.5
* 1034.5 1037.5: 22.8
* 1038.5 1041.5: 23.1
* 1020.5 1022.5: 20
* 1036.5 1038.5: 23.3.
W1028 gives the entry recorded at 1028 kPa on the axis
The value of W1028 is 23.5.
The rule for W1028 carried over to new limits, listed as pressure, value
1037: 23.7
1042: 23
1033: 22.6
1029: 23.4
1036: 22.8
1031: 23.2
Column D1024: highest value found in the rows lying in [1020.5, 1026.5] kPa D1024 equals 22.5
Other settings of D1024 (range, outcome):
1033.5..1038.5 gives 23.7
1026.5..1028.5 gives 23.5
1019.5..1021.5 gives 20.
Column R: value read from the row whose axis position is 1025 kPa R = 22.3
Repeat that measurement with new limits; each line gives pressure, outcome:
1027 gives 23.4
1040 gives 23.3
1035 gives 23.2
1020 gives 19.7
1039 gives 23.1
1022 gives 20.6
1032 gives 22.7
